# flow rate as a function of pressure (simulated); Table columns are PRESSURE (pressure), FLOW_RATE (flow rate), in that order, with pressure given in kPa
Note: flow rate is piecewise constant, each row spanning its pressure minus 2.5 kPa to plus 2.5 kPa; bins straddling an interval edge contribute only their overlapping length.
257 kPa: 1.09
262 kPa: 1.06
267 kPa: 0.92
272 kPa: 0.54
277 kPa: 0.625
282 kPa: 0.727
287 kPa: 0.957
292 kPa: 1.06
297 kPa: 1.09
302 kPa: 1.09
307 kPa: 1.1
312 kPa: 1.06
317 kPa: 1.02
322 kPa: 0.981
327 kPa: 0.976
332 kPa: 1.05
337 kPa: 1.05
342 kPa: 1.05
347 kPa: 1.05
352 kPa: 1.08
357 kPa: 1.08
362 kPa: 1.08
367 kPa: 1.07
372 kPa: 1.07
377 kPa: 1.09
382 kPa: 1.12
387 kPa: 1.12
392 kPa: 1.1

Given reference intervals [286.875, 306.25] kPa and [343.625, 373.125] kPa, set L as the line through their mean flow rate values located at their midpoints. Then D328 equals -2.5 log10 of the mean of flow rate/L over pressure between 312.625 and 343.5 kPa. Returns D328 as 0.05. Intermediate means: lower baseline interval 1.07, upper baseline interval 1.07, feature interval 1.02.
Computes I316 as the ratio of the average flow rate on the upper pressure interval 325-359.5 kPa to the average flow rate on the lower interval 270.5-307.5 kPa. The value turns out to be 1.2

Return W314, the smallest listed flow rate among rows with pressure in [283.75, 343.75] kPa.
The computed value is 0.957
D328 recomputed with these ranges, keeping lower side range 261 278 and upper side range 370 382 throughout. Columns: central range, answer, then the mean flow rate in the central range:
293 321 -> -0.20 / 1.07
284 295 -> -0.19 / 0.999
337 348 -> -0.06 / 1.05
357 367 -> -0.03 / 1.08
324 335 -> -0.07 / 1.01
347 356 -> -0.06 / 1.07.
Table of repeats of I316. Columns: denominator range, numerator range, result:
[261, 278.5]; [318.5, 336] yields 1.30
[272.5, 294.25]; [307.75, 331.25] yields 1.26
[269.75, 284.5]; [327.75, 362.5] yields 1.67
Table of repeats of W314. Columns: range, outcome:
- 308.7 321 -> 1.02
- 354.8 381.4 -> 1.07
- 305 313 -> 1.06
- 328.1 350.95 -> 1.05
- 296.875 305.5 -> 1.09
